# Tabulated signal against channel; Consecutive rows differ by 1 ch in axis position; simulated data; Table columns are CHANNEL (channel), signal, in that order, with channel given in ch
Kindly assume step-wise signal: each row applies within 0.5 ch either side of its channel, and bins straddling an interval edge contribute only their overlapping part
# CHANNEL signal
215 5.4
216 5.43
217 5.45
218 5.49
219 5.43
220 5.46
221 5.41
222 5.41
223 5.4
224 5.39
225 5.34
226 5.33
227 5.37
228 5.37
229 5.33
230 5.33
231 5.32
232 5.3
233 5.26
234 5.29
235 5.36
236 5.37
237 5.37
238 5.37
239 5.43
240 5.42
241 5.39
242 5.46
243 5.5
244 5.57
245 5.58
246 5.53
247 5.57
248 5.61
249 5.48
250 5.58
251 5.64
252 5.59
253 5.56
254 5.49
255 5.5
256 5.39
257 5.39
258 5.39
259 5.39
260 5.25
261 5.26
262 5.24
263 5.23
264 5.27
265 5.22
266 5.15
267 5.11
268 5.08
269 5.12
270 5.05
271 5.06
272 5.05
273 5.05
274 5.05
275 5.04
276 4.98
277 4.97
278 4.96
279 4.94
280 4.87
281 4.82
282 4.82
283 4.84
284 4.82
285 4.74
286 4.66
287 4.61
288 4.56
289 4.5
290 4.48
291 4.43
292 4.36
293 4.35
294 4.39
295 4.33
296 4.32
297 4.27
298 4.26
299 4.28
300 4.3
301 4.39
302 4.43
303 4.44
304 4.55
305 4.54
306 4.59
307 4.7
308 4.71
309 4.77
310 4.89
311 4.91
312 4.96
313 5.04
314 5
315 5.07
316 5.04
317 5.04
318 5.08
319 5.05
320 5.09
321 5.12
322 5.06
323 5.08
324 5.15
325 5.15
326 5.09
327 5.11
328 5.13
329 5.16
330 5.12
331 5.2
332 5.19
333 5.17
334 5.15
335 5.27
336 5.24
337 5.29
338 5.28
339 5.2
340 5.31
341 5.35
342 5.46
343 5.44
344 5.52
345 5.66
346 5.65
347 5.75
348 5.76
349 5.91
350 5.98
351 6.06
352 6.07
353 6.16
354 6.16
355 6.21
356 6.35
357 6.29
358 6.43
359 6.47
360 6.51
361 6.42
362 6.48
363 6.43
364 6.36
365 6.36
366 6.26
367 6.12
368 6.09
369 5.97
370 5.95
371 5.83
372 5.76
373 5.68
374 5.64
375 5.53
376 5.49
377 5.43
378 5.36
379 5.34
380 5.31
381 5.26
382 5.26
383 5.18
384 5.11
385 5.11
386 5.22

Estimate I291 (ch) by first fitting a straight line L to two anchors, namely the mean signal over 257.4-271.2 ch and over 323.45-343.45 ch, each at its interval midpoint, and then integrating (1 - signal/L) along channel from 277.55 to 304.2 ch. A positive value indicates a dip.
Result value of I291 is 3.4 ch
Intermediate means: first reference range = 5.21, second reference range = 5.22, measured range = 4.54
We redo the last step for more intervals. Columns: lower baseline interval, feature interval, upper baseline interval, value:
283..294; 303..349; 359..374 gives 1.63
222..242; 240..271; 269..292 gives -1.70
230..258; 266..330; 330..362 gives 9.06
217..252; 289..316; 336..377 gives 5.30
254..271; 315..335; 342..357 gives 2.11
